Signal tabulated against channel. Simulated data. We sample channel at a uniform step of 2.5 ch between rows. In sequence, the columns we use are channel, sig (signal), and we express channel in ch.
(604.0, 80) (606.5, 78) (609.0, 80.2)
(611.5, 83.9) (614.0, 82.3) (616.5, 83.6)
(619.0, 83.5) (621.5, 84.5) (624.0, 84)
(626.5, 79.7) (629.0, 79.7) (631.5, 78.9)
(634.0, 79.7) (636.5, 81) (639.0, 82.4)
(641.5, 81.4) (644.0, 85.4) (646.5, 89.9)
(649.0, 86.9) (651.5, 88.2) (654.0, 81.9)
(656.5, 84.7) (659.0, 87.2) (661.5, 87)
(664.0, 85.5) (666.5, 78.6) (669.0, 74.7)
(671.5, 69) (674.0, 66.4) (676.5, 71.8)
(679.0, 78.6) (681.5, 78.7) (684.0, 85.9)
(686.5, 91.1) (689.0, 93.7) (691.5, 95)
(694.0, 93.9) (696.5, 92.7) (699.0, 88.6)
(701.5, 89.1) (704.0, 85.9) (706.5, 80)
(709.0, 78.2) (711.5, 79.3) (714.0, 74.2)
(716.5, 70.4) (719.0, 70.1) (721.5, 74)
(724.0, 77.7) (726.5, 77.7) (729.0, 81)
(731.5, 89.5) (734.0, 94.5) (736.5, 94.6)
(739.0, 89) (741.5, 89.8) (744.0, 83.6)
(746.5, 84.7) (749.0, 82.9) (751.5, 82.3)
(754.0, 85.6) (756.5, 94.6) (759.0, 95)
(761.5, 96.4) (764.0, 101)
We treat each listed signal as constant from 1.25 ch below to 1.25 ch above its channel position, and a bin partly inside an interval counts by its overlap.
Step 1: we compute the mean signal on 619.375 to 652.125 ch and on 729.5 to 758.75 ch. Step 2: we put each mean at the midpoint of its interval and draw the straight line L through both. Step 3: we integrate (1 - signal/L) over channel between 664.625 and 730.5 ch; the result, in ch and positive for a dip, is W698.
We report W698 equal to 4.1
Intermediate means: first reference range 83.1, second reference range 88.3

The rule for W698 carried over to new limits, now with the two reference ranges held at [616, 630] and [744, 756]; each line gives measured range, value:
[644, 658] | -0.56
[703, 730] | 2.24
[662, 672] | 0.59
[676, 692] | -0.32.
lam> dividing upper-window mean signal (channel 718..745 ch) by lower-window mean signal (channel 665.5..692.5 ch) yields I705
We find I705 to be 1.0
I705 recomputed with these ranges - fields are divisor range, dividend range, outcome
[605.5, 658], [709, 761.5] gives 1.01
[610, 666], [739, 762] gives 1.05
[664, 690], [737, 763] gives 1.12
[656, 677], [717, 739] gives 1.05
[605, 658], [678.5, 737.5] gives 1.01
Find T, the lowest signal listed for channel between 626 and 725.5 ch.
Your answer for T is 66.4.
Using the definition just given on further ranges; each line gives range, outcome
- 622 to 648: 78.9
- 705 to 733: 70.1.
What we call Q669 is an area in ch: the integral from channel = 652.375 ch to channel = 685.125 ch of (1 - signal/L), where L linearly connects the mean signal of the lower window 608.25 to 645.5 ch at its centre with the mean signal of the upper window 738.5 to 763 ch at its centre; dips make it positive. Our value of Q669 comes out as 1.9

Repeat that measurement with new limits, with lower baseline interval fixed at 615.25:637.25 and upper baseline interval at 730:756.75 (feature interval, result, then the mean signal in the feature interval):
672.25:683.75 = 1.3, 74.7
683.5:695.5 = -1.0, 92.3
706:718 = 1.4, 76.1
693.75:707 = -0.4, 88.4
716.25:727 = 1.6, 74.1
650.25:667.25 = -0.3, 84.9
